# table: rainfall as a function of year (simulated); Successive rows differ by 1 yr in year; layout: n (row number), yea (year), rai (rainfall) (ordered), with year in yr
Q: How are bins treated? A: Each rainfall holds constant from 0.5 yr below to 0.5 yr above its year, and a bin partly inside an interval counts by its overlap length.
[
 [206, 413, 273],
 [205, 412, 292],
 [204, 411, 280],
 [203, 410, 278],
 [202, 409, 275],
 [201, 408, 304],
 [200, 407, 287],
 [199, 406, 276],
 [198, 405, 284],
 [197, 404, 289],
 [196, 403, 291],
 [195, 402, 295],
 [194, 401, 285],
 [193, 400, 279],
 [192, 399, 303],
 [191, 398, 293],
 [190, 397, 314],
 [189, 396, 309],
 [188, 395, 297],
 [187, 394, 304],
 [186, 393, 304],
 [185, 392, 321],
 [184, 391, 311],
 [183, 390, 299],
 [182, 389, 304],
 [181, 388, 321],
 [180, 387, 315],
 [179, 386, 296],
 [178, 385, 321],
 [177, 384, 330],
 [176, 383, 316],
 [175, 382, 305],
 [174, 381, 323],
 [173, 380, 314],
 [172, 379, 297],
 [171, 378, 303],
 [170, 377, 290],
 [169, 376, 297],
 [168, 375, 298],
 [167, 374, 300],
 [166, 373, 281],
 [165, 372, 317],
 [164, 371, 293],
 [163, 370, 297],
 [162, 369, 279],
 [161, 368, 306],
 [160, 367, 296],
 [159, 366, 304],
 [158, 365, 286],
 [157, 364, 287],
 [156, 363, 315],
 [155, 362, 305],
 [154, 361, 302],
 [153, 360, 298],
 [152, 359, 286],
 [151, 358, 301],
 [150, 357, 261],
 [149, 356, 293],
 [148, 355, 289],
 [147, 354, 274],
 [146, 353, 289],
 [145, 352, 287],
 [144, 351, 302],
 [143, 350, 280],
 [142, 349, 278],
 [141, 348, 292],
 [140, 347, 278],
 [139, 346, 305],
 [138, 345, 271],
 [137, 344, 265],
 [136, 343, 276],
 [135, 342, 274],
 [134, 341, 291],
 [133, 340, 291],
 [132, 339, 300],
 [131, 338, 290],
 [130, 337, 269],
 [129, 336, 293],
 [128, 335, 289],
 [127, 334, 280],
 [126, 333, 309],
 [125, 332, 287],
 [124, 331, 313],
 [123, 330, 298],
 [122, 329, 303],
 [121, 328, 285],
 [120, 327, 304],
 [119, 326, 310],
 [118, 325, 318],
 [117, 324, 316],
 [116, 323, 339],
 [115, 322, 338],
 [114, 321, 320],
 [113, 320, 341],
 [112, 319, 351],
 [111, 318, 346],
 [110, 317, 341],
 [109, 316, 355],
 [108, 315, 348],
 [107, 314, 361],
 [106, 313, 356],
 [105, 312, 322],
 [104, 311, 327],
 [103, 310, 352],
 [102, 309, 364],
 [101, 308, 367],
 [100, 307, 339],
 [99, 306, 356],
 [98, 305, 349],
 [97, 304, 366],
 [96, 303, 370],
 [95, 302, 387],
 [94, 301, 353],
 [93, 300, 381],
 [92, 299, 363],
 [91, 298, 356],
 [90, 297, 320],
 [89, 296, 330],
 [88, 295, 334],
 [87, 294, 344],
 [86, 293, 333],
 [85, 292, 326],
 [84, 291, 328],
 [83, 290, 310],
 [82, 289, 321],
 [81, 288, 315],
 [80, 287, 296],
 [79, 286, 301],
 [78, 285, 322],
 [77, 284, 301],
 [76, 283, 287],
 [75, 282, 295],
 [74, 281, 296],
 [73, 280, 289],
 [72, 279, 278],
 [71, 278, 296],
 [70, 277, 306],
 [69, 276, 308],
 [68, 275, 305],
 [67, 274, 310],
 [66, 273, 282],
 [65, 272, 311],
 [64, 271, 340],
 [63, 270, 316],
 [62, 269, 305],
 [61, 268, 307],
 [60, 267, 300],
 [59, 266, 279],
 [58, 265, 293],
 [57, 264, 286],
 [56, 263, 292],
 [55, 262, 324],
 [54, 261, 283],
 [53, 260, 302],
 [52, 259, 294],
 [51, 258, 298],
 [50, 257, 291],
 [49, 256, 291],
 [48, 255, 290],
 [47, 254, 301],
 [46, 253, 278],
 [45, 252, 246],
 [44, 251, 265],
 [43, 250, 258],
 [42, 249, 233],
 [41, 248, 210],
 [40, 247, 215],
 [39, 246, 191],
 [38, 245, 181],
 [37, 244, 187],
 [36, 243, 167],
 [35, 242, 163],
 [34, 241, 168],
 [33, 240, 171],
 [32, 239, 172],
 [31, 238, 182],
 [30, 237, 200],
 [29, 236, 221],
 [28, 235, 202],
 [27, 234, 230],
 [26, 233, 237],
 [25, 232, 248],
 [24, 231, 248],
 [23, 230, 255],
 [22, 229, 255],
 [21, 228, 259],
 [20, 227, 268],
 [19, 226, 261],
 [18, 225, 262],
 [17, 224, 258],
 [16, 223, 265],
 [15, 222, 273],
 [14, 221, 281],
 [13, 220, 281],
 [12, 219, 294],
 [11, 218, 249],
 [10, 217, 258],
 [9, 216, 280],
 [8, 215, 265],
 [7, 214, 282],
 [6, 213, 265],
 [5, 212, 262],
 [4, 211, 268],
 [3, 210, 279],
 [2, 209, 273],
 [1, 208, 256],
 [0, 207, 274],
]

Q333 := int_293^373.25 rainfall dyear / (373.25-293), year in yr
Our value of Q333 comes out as 314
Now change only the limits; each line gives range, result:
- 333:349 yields 285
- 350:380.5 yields 295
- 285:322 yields 342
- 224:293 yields 268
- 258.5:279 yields 301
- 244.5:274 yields 279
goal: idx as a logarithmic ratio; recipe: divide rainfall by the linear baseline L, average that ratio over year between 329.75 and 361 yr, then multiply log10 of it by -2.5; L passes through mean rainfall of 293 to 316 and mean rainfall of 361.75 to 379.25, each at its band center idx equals 0.11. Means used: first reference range 352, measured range 288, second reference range 297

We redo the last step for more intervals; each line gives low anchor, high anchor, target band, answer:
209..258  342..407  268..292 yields -0.171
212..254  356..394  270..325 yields -0.231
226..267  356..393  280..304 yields -0.235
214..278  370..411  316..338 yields -0.110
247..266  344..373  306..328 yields -0.182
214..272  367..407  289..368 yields -0.122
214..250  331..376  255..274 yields -0.206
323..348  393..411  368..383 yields -0.029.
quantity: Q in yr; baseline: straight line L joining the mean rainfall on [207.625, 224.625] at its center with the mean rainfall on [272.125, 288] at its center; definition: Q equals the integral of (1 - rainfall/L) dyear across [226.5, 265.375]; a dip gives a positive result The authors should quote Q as 5.7 yr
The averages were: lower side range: 270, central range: 242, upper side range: 299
